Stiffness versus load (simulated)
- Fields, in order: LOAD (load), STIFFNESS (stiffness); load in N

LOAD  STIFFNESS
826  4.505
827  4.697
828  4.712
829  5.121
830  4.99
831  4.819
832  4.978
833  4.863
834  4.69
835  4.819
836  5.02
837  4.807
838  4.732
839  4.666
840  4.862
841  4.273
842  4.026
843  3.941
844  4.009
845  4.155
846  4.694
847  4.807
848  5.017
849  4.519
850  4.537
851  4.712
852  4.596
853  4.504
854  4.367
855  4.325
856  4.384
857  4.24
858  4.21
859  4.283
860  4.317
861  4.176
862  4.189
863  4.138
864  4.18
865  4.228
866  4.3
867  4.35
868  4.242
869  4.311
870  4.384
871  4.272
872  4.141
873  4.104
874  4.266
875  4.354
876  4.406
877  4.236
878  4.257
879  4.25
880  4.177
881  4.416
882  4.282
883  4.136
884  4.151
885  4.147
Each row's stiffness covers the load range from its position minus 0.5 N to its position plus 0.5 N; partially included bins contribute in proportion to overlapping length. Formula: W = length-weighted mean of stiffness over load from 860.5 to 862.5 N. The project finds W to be 4.18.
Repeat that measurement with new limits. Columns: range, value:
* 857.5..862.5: 4.24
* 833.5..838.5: 4.81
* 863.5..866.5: 4.24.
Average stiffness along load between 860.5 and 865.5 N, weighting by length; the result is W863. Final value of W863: 4.18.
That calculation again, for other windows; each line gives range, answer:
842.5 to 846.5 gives 4.2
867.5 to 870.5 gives 4.31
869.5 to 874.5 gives 4.23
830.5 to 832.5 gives 4.9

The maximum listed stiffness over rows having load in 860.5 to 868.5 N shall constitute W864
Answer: 4.35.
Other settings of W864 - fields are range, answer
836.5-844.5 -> 4.862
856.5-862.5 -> 4.317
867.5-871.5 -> 4.384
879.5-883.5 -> 4.416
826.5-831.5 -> 5.121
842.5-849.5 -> 5.017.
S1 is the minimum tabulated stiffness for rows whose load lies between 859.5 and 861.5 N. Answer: 4.176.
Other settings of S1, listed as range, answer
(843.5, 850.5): 4.009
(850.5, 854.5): 4.367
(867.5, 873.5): 4.104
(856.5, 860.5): 4.21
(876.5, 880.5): 4.177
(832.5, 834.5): 4.69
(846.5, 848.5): 4.807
